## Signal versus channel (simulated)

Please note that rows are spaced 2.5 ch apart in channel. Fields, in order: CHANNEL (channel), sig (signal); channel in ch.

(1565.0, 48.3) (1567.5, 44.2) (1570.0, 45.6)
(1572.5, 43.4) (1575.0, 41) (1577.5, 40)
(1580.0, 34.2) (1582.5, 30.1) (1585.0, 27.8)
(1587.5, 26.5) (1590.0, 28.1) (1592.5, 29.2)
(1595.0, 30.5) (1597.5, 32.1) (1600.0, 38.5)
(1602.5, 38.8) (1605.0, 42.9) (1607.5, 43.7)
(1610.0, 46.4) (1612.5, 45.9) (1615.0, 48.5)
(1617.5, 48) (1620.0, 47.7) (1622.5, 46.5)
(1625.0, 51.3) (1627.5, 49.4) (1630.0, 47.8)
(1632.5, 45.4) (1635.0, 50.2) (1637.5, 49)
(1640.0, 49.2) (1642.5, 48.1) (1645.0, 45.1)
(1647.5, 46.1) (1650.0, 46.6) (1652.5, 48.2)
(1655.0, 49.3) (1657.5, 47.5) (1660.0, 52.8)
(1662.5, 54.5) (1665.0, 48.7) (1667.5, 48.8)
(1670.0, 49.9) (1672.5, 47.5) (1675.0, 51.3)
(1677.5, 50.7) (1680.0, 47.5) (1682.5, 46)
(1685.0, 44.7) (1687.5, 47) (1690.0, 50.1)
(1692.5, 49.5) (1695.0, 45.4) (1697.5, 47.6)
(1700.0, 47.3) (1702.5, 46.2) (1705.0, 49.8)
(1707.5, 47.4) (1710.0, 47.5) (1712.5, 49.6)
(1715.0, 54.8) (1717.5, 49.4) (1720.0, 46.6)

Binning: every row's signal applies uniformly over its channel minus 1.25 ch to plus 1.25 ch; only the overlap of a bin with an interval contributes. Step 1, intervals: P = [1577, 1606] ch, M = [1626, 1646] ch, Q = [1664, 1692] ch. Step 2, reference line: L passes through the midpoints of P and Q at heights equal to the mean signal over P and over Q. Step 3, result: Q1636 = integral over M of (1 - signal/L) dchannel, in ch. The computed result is -3.5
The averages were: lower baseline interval 33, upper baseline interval 48.4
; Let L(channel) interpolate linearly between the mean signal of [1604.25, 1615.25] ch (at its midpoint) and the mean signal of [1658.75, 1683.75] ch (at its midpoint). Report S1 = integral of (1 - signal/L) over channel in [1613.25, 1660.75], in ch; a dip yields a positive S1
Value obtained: -0.9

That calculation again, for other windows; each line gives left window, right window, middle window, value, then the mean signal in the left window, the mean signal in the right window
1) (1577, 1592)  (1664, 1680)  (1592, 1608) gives -1.2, 30.6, 49.3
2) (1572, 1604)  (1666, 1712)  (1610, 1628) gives -4.7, 33.7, 48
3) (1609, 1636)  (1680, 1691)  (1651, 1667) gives -0.9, 47.9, 46.9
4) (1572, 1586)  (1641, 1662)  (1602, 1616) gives -1.2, 35.8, 48.2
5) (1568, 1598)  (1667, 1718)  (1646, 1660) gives -1.5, 34.3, 48.5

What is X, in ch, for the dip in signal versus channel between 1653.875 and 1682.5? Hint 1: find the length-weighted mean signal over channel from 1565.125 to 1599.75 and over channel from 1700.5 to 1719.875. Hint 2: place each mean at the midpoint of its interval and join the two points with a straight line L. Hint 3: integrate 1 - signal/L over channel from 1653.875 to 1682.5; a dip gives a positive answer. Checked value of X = -3.3 ch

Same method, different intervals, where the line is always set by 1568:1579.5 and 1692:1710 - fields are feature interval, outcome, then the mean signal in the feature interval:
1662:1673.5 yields -0.9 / 49.6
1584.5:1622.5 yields 4.1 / 38.8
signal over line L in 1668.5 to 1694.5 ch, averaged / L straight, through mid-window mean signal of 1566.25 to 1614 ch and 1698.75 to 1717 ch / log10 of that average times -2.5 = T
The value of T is -0.046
